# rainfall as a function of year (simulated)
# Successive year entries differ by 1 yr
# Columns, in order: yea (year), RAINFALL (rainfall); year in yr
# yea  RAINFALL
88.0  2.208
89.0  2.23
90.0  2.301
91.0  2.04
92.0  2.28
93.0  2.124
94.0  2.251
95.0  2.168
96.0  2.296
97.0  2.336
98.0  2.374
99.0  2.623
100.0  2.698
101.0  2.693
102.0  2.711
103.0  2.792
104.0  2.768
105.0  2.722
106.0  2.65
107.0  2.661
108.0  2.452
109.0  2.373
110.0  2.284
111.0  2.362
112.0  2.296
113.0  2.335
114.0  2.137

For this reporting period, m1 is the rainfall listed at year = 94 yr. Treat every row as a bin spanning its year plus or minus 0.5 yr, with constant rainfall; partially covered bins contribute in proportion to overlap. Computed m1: 2.251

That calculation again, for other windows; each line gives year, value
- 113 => 2.335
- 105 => 2.722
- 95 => 2.168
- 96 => 2.296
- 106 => 2.65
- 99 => 2.623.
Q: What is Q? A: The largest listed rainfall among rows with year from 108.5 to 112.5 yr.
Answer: 2.373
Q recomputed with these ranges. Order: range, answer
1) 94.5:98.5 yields 2.374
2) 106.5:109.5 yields 2.661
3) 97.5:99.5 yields 2.623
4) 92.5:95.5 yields 2.251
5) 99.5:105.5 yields 2.792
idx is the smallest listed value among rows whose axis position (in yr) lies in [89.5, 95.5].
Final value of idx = 2.04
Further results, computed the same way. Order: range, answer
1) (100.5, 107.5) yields 2.65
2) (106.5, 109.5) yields 2.373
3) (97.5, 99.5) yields 2.374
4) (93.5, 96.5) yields 2.168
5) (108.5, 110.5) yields 2.284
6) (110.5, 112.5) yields 2.296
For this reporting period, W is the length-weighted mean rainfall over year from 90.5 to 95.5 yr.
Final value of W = 2.17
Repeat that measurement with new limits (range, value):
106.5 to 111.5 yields 2.43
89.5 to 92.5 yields 2.21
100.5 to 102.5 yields 2.7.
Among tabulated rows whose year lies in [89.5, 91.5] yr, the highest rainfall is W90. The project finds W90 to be 2.301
